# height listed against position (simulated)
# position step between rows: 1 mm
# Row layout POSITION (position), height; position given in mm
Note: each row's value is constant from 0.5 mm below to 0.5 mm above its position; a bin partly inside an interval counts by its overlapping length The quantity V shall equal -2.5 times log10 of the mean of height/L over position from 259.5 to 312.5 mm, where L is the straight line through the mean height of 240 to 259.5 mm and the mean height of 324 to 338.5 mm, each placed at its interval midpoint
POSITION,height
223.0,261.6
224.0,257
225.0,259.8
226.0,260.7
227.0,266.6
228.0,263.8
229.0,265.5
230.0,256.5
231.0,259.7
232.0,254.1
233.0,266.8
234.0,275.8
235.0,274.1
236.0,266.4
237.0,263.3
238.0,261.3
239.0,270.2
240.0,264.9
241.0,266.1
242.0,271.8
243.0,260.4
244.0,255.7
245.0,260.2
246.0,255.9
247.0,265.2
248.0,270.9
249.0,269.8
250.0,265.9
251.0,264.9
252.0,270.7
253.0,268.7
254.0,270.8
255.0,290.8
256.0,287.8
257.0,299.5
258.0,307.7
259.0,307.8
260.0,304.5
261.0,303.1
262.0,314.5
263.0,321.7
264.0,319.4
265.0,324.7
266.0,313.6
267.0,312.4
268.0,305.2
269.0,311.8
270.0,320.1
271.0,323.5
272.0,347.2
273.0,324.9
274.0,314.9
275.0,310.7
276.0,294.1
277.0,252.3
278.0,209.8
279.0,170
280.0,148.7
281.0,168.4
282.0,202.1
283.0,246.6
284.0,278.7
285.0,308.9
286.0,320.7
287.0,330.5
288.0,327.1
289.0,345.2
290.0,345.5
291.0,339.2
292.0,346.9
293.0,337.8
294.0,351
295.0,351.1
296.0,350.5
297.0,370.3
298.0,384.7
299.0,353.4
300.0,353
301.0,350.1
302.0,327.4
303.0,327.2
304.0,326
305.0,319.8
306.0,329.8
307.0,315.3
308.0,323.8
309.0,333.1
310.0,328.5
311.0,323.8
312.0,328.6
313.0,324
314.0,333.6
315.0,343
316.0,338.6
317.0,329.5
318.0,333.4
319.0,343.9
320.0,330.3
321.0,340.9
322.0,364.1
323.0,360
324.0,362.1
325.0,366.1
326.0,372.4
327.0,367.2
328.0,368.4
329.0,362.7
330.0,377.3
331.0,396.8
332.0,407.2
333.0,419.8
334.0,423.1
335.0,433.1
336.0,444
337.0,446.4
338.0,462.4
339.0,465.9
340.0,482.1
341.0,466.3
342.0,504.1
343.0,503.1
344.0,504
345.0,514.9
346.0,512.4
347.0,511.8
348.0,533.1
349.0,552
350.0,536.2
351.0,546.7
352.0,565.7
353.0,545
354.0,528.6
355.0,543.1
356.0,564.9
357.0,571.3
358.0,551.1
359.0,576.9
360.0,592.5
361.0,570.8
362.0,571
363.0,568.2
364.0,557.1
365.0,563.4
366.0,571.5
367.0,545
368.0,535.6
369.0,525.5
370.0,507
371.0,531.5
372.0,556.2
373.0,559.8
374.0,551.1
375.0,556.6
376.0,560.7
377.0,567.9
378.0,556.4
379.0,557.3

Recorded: 0.06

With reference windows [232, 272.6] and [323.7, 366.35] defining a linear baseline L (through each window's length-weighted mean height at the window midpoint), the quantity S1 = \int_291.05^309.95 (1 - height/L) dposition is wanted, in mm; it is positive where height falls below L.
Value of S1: 2.4 mm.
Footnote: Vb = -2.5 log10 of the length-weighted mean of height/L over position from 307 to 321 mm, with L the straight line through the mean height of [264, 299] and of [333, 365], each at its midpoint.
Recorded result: 0.224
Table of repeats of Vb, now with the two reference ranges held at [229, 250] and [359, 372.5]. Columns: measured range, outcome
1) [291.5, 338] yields 0.22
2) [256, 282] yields 0.15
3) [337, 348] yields 0.02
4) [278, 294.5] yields 0.30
